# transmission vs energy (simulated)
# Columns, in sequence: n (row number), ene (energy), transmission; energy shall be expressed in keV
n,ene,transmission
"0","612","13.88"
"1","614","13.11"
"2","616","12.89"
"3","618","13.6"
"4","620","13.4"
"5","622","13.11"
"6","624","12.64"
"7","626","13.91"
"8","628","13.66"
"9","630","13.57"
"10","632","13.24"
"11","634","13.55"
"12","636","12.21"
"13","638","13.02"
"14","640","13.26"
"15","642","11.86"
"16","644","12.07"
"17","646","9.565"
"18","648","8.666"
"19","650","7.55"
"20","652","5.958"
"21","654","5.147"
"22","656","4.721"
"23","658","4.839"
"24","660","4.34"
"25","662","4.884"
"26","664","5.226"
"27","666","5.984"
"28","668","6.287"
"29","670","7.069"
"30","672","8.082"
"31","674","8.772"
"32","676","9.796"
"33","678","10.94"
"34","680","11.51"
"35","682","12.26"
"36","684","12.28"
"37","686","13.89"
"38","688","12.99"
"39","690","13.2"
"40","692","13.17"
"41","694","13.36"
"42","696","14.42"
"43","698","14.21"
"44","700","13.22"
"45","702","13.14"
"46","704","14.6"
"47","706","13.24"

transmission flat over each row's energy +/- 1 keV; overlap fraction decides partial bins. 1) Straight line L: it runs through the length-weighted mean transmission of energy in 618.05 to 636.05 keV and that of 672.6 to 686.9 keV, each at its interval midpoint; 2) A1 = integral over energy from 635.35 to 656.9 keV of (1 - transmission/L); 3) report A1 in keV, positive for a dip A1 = 5.5 keV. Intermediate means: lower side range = 13.3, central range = 9.43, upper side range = 11.2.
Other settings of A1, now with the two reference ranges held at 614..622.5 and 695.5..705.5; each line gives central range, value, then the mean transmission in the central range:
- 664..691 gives 7.2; 10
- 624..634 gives -0.1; 13.5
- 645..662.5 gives 9.4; 6.22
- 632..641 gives 0.2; 13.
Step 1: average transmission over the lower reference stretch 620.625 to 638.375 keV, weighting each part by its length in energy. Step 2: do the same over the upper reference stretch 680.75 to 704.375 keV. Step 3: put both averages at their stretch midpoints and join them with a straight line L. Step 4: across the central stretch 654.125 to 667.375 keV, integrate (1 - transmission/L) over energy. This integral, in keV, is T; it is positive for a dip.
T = 8.2 keV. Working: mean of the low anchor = 13.2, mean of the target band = 5.05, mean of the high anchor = 13.3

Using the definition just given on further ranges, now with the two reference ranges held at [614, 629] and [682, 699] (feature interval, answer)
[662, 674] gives 6.1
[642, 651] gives 2.4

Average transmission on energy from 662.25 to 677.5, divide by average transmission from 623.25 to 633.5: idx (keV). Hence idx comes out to 0.54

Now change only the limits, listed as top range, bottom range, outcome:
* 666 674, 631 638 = 0.55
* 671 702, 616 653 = 1.02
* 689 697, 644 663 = 2.08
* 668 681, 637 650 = 0.82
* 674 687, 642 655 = 1.37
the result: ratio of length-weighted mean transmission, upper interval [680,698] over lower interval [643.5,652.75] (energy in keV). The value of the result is 1.52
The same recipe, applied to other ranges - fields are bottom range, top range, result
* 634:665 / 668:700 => 1.38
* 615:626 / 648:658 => 0.46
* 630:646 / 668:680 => 0.71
